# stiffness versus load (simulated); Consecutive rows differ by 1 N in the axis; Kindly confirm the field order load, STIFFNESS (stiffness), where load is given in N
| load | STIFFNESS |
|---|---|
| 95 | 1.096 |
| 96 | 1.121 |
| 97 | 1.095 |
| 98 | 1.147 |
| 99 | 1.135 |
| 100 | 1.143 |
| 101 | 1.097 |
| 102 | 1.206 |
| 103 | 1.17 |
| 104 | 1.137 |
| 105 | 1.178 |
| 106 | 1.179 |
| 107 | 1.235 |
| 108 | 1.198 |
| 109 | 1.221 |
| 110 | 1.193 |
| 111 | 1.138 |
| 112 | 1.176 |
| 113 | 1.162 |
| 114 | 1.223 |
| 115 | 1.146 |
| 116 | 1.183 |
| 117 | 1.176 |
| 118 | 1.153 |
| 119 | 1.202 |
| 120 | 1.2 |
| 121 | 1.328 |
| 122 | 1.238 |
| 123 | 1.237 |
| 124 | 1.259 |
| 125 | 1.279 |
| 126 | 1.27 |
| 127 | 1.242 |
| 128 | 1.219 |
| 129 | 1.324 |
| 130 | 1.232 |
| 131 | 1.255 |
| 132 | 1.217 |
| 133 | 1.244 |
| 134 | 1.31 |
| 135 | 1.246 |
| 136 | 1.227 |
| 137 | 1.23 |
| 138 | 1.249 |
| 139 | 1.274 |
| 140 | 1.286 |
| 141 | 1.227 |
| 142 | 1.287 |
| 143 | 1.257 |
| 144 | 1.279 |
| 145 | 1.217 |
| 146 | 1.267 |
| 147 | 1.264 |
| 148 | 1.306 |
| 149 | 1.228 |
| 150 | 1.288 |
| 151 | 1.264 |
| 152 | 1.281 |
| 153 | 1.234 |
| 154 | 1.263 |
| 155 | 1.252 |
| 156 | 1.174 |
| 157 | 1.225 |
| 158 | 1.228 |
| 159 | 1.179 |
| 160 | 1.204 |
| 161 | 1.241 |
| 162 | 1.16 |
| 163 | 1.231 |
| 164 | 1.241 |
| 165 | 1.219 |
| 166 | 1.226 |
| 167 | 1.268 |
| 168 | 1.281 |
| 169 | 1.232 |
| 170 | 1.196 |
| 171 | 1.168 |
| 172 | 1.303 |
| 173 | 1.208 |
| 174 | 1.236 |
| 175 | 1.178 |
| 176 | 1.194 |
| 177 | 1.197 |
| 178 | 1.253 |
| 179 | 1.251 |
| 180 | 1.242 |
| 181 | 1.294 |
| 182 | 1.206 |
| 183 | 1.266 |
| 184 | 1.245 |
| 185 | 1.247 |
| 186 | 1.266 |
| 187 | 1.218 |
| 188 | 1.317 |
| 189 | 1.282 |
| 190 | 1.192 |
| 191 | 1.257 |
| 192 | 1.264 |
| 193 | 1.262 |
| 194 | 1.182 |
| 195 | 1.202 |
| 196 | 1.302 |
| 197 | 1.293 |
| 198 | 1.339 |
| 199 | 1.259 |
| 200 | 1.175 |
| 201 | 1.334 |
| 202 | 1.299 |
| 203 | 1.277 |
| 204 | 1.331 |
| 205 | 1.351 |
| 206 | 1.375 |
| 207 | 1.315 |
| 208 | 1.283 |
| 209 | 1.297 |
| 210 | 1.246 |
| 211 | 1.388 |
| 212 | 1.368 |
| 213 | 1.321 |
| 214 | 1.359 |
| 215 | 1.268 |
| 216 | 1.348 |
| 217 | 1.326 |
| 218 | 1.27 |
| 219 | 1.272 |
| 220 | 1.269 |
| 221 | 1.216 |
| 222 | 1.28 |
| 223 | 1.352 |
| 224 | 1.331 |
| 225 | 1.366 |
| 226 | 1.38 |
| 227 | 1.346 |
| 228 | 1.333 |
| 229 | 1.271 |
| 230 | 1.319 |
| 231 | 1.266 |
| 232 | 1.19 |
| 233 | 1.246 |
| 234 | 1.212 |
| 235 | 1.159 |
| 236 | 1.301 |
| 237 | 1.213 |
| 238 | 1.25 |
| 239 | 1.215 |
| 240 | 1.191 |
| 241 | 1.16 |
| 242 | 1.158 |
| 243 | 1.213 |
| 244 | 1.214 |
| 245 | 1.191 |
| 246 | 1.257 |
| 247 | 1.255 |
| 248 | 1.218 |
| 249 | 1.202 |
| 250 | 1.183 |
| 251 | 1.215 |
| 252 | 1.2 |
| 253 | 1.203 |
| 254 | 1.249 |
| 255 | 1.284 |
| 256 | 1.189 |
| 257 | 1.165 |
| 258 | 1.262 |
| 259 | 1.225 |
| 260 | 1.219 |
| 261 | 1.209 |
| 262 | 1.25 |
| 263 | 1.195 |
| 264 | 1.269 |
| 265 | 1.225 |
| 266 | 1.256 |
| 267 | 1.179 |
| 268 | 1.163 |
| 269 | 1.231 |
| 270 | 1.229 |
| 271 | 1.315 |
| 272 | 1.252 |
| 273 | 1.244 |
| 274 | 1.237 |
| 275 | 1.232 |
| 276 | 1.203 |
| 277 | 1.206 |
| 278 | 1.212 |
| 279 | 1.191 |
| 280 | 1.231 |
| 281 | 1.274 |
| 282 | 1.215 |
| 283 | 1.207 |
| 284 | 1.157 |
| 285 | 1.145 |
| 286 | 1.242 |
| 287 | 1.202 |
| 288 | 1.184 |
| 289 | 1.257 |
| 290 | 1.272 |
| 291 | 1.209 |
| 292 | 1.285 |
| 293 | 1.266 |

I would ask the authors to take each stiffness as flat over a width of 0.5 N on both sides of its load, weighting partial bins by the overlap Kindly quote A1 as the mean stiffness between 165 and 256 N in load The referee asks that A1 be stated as 1.26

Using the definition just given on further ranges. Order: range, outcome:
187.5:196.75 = 1.25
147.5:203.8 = 1.24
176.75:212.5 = 1.27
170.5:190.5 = 1.24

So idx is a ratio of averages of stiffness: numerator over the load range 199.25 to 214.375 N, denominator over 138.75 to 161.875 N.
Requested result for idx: 1.05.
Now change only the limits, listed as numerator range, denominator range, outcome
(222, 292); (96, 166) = 1.01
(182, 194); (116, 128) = 1.02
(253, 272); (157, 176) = 1.01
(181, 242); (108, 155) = 1.03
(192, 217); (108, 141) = 1.06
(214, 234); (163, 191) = 1.05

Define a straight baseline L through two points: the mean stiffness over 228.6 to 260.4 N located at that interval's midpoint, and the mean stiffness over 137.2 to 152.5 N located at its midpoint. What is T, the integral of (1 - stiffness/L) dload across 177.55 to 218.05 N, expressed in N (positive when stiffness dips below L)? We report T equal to -1.34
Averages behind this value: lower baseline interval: 1.26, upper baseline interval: 1.22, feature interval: 1.28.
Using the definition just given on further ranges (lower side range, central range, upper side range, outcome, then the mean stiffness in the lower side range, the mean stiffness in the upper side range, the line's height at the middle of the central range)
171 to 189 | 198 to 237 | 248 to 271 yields -2.1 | 1.24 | 1.22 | 1.23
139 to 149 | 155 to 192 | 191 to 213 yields 1.3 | 1.26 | 1.29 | 1.28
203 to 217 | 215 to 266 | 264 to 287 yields 1.2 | 1.33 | 1.22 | 1.28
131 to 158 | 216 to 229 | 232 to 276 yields -0.9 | 1.25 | 1.22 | 1.23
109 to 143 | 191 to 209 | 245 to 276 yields -0.8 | 1.23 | 1.23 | 1.23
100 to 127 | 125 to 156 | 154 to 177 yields -1.2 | 1.2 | 1.22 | 1.21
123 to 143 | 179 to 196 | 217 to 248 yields 0.1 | 1.26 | 1.26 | 1.26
